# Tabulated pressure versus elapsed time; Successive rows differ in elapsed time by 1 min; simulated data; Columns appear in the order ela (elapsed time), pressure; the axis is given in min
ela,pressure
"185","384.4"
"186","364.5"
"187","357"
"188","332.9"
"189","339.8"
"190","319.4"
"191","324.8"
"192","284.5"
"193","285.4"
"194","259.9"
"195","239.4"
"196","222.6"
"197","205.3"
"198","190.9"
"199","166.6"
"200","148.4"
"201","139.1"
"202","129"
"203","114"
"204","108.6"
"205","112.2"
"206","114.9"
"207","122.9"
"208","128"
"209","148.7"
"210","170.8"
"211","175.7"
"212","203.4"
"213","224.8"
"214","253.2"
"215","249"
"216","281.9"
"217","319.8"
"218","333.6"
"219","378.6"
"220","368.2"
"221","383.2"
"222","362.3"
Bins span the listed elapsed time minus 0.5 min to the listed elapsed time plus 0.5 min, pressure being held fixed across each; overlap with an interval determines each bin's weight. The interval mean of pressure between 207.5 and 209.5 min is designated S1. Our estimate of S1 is 138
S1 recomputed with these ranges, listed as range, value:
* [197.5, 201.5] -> 161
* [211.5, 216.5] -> 242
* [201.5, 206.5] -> 116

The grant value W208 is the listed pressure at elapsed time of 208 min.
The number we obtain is 128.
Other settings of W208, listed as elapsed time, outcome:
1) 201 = 139.1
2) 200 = 148.4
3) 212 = 203.4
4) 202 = 129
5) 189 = 339.8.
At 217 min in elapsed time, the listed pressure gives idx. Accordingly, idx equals 319.8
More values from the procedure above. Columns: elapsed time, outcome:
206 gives 114.9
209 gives 148.7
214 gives 253.2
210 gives 170.8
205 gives 112.2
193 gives 285.4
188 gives 332.9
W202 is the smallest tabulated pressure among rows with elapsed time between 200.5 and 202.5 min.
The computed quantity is 129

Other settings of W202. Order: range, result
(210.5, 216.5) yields 175.7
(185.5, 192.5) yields 284.5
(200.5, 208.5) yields 108.6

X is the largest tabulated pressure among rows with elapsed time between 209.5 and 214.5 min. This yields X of 253.2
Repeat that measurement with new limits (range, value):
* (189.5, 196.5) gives 324.8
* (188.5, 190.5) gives 339.8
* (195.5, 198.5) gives 222.6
